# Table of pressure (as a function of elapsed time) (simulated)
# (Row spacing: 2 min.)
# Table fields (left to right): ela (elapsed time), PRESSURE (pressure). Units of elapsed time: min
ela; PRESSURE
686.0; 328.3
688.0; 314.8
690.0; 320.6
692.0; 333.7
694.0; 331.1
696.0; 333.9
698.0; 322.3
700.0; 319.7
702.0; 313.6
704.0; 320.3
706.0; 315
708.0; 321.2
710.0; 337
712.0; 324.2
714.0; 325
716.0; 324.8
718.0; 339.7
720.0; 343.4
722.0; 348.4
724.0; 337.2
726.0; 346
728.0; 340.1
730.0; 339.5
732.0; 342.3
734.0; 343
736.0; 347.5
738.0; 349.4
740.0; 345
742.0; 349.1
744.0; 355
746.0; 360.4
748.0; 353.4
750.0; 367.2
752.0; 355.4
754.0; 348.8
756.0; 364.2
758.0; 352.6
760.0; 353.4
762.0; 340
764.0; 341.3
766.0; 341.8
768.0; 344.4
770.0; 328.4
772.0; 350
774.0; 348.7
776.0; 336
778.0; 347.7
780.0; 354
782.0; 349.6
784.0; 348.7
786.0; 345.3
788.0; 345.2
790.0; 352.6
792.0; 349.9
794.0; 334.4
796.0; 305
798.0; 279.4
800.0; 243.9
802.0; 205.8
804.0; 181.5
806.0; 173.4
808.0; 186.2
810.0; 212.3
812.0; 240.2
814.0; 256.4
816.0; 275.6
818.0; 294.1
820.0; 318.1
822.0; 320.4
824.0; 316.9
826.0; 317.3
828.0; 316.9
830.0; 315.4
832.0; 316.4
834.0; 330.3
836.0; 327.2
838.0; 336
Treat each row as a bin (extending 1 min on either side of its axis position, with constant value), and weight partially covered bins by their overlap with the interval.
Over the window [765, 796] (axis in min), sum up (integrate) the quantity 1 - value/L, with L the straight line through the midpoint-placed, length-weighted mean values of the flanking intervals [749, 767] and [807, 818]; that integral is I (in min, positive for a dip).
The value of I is -4.0 min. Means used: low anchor 352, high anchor 240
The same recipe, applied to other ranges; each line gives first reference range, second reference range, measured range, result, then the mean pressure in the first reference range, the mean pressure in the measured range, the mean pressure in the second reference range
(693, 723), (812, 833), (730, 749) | -1.67 min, 328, 349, 302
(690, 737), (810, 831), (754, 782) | -3.07 min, 332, 347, 293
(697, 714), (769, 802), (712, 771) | -3.72 min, 322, 345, 329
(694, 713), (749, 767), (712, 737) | -0.36 min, 323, 339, 352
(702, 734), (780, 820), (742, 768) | -3.59 min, 333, 352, 281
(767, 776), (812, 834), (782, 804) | 1.32 min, 342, 307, 303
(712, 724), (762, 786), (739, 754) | -0.65 min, 335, 355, 344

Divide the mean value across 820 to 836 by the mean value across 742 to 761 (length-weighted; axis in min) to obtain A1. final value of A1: 0.9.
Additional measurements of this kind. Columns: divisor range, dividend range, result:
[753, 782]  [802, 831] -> 0.76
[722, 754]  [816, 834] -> 0.90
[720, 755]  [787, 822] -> 0.77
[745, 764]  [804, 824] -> 0.71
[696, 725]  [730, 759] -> 1.07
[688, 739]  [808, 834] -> 0.87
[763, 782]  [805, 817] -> 0.65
